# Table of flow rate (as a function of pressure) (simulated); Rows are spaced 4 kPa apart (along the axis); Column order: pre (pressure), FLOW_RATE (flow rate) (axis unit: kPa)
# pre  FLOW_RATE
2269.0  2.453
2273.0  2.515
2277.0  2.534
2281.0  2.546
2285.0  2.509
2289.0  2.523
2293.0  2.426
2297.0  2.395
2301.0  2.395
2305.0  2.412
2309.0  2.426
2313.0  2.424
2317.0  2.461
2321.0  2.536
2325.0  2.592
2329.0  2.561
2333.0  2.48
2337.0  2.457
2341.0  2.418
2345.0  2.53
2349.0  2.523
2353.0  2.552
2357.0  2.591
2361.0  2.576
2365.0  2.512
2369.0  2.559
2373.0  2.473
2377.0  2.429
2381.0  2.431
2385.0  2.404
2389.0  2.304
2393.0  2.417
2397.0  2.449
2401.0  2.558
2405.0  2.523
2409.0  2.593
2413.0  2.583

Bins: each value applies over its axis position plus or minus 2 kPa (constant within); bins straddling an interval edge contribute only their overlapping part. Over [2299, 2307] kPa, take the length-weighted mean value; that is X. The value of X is 2.4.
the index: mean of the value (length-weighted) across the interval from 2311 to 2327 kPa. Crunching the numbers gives 2.5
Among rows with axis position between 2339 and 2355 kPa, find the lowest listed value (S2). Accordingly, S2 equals 2.418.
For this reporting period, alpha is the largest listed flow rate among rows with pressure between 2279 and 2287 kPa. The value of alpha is 2.546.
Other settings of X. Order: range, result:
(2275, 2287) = 2.53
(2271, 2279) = 2.52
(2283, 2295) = 2.49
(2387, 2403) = 2.43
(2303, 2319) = 2.43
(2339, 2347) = 2.47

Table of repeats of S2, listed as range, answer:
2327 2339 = 2.457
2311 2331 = 2.424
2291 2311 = 2.395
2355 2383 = 2.429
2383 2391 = 2.304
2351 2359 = 2.552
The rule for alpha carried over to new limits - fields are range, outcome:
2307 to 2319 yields 2.461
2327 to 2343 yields 2.561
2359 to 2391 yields 2.576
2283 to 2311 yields 2.523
